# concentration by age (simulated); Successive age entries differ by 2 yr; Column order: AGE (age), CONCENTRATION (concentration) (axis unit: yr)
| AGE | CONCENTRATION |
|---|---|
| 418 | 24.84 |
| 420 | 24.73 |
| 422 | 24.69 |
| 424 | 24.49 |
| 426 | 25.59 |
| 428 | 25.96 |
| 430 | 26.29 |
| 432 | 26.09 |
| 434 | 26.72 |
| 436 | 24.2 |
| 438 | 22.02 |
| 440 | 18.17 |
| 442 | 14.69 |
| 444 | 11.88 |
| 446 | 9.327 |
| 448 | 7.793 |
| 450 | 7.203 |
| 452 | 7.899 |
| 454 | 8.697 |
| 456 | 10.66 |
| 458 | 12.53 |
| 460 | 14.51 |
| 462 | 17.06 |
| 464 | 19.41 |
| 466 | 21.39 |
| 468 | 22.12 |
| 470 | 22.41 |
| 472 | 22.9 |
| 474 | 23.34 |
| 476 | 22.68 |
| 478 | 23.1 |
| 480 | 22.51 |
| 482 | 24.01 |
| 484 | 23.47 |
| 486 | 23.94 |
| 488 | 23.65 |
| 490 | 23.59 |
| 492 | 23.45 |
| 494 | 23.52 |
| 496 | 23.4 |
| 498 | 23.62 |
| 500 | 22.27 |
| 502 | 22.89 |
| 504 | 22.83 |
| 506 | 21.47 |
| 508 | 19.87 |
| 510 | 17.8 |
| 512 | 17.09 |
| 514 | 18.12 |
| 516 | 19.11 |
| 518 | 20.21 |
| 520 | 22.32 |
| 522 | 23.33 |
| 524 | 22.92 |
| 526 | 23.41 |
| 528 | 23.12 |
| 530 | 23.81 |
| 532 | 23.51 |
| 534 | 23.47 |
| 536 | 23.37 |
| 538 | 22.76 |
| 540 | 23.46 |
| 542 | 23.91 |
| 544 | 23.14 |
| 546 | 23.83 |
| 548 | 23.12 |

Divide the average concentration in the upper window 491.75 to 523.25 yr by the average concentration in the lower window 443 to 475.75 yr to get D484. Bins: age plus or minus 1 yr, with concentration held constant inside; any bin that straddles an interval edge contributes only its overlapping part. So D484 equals 1.4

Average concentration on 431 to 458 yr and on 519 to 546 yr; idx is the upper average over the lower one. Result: 1.6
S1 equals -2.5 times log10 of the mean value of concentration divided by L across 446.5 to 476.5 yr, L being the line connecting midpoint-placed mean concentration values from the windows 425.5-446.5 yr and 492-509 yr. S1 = 0.35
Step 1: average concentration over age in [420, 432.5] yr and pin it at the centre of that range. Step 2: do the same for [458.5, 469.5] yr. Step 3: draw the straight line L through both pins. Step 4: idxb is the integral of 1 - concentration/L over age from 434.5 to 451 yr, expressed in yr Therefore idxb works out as 5.83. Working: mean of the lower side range 25.4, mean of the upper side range 18.8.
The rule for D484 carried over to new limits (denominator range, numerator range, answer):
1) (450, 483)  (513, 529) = 1.19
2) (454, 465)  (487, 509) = 1.60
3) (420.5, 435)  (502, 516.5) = 0.77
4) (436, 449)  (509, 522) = 1.32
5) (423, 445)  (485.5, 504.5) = 1.04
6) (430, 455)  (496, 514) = 1.32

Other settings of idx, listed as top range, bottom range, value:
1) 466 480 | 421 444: 0.98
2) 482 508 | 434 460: 1.71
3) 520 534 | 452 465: 1.74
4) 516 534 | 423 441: 0.93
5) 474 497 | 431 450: 1.35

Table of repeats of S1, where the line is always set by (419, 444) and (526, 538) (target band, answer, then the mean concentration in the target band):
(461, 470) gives 0.15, 20.3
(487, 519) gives 0.09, 21.4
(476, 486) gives 0.00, 23.3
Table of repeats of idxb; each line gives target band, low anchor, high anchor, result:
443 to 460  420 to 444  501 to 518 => 9.5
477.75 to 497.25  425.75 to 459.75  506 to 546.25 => -4.1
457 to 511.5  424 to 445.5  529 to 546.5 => 2.7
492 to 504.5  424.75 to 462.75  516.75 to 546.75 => -1.5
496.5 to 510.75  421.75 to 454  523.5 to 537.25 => 0.2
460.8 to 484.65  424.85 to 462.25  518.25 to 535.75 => -3.7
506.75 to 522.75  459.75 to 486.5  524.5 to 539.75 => 2.2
